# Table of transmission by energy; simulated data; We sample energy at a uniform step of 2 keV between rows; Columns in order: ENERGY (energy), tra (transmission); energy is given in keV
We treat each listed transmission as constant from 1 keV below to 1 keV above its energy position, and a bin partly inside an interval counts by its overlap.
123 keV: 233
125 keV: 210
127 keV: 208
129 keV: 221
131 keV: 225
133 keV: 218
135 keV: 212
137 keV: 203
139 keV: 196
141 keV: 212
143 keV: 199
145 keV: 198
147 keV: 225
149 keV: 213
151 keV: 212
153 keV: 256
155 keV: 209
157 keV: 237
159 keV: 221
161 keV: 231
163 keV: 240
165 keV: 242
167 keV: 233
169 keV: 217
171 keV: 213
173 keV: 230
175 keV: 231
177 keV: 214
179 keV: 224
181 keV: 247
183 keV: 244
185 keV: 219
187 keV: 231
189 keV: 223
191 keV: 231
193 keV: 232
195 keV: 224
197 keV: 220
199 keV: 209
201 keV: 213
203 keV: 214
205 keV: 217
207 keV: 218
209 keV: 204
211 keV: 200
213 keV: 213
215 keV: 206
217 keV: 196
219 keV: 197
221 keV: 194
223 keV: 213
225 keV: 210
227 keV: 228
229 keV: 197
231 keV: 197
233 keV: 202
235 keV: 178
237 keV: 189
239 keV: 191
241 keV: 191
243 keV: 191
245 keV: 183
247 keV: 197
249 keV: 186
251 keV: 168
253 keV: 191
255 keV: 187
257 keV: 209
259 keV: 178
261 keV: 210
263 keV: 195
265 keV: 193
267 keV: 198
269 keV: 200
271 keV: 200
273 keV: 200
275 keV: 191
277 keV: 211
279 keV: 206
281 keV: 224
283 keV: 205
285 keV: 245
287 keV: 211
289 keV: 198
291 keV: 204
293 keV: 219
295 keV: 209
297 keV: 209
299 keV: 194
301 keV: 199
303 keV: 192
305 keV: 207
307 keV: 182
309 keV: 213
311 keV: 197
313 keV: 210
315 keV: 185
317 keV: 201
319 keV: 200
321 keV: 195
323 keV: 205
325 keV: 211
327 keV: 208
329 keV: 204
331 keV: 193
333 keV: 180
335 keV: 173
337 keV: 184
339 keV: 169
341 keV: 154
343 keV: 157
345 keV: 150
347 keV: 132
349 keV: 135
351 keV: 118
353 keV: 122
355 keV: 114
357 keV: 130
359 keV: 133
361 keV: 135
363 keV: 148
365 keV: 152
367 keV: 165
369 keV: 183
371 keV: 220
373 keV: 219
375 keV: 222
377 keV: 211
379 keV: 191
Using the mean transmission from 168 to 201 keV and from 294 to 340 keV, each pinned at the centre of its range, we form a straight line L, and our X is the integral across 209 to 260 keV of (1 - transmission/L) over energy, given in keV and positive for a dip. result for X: 4.4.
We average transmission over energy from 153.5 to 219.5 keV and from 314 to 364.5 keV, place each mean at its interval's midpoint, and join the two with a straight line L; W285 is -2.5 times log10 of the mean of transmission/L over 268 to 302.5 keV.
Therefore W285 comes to -0.12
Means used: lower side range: 222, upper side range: 165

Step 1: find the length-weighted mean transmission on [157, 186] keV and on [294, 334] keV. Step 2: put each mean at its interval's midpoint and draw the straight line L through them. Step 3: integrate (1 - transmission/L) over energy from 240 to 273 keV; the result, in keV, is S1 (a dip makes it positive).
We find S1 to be 3.0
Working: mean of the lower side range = 229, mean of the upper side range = 200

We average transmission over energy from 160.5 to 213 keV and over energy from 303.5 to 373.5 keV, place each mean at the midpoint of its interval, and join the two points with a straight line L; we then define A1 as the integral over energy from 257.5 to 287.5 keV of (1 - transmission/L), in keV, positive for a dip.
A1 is -1.4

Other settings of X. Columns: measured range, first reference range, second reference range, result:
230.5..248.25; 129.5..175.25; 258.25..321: 1.57 keV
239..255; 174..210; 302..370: 1.29 keV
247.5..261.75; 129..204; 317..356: 0.37 keV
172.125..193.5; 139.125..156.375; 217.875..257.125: -2.33 keV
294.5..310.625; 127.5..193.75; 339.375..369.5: -3.63 keV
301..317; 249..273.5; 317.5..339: -0.35 keV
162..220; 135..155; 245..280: -4.25 keV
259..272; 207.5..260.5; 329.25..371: -0.90 keV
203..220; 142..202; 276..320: 0.92 keV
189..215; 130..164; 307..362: -1.51 keV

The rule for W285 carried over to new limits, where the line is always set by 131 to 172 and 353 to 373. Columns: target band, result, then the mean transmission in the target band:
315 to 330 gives -0.205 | 202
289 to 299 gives -0.178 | 207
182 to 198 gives -0.101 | 228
